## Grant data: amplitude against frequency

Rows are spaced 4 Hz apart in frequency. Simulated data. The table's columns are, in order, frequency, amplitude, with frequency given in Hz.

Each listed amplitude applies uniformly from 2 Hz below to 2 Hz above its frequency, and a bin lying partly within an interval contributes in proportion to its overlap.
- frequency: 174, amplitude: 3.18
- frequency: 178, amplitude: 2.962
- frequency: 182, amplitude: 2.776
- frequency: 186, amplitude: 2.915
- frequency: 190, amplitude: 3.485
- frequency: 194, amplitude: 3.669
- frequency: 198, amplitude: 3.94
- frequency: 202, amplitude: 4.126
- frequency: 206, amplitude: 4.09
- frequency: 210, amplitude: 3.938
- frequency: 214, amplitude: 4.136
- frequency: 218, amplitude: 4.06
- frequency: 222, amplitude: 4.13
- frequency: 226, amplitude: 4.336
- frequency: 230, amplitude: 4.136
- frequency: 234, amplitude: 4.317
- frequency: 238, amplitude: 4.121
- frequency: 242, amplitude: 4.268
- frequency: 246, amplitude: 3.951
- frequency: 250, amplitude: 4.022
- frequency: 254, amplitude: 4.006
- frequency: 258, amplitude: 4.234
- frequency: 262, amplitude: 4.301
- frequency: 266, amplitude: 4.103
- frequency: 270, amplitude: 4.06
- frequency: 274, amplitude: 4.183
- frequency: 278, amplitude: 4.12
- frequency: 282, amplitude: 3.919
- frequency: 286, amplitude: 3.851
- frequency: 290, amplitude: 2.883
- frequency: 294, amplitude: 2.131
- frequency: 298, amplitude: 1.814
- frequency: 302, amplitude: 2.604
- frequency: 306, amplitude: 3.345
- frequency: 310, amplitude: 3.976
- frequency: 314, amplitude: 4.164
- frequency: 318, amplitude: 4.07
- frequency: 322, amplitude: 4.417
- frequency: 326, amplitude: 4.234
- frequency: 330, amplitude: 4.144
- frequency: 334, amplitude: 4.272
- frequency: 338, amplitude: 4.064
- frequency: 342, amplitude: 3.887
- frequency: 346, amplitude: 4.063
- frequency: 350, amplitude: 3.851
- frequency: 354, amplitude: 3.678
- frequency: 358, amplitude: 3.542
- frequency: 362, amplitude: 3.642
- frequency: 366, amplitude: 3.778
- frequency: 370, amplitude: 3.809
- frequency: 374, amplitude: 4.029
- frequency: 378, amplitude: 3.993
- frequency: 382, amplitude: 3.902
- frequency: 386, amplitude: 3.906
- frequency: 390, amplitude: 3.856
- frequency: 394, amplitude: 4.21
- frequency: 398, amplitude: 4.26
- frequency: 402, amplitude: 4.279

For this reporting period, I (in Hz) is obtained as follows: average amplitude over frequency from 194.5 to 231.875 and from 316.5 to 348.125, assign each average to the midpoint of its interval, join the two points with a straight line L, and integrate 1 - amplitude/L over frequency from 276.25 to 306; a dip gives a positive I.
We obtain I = 7.7 Hz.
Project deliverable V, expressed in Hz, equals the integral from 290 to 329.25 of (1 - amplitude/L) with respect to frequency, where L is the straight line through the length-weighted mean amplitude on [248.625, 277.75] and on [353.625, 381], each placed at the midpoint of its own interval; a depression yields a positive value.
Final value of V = 5.5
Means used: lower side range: 4.13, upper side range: 3.79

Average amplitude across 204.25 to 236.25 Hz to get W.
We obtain 4.14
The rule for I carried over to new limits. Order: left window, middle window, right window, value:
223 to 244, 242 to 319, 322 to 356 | 8.74 Hz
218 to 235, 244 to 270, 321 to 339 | 0.69 Hz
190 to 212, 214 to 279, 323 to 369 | -3.82 Hz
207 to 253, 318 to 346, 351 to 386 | -1.91 Hz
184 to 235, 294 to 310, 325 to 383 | 4.98 Hz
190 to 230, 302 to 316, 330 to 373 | 0.95 Hz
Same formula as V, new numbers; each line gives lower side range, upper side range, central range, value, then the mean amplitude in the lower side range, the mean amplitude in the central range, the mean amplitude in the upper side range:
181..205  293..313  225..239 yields -3.9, 3.54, 4.23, 2.88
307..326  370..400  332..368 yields 1.8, 4.12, 3.86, 4.01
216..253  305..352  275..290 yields 1.0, 4.15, 3.83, 4.06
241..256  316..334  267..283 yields 0.1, 4.05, 4.08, 4.22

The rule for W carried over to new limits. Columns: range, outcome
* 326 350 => 4.08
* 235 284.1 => 4.11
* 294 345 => 3.69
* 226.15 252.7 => 4.15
